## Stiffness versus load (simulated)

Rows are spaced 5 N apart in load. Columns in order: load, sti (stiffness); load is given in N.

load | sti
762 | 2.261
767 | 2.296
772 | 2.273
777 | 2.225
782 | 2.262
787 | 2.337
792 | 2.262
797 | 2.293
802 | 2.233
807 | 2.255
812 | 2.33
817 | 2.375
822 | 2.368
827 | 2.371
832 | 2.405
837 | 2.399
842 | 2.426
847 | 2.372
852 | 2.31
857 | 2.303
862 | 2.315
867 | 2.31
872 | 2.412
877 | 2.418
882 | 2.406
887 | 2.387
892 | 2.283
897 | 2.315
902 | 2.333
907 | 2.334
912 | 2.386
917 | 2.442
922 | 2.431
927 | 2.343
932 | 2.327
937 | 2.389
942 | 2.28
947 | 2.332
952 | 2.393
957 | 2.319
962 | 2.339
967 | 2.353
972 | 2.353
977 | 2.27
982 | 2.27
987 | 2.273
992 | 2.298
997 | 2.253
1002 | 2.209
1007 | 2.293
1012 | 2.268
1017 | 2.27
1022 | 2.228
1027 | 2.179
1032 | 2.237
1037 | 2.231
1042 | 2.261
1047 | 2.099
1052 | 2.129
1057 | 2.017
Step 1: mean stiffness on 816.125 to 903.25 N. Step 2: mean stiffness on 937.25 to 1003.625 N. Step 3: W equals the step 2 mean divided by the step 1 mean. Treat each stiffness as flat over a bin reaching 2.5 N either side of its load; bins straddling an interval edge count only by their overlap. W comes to 0.98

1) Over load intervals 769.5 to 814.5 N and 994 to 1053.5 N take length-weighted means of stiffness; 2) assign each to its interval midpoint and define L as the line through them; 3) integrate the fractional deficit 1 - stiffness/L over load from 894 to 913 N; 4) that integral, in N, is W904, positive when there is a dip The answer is -0.7 N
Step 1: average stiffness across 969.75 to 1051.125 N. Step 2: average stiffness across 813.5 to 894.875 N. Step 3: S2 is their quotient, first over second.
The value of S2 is 0.9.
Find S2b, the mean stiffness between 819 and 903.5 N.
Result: 2.36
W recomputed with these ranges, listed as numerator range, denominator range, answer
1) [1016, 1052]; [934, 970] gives 0.94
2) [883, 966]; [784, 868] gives 1.01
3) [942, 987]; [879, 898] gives 0.99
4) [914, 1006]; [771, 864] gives 1.00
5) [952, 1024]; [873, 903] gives 0.97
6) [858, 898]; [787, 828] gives 1.02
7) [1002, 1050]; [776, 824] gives 0.97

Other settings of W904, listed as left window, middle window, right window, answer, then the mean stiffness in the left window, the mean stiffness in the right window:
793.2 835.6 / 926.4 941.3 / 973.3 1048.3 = -0.4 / 2.33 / 2.25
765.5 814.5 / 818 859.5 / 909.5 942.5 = -1.0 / 2.28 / 2.38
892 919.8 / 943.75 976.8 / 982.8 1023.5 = -0.5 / 2.36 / 2.26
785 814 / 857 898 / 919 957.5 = -0.5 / 2.28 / 2.35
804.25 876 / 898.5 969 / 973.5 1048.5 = -1.9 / 2.35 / 2.25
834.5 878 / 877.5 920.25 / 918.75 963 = -0.1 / 2.36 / 2.35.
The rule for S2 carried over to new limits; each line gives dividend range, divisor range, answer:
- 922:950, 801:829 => 1.01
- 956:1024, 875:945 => 0.97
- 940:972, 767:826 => 1.02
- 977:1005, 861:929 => 0.96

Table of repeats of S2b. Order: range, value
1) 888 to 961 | 2.35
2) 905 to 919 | 2.39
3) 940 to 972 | 2.34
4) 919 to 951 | 2.35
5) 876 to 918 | 2.36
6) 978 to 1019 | 2.27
